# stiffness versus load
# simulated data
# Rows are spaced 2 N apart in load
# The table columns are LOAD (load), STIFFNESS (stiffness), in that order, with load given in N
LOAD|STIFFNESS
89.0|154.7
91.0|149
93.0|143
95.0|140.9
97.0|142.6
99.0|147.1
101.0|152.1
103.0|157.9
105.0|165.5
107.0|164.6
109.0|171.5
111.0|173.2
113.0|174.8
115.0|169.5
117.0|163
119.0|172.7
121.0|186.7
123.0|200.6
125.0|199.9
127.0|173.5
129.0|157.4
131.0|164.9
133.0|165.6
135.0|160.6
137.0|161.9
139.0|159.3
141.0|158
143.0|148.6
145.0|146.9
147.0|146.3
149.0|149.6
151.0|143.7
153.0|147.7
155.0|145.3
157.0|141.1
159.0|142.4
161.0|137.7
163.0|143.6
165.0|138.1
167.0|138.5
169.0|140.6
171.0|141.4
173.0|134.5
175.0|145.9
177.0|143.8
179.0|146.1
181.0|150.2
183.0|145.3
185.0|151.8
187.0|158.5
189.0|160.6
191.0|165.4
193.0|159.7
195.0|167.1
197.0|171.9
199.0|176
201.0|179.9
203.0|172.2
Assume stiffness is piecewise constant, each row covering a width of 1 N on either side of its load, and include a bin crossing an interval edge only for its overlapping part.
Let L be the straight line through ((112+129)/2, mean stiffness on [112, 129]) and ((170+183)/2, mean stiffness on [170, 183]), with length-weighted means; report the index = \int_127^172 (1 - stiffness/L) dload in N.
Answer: 3.11 N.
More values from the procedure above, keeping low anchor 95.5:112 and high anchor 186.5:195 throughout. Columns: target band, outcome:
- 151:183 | 3.7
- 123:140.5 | -1.1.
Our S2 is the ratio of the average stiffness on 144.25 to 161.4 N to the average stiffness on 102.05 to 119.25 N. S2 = 0.86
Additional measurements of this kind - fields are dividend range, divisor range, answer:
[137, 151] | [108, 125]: 0.85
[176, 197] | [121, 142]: 0.91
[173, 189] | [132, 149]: 0.96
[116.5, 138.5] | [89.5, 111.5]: 1.12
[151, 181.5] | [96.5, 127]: 0.84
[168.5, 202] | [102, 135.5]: 0.90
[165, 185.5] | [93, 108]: 0.94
